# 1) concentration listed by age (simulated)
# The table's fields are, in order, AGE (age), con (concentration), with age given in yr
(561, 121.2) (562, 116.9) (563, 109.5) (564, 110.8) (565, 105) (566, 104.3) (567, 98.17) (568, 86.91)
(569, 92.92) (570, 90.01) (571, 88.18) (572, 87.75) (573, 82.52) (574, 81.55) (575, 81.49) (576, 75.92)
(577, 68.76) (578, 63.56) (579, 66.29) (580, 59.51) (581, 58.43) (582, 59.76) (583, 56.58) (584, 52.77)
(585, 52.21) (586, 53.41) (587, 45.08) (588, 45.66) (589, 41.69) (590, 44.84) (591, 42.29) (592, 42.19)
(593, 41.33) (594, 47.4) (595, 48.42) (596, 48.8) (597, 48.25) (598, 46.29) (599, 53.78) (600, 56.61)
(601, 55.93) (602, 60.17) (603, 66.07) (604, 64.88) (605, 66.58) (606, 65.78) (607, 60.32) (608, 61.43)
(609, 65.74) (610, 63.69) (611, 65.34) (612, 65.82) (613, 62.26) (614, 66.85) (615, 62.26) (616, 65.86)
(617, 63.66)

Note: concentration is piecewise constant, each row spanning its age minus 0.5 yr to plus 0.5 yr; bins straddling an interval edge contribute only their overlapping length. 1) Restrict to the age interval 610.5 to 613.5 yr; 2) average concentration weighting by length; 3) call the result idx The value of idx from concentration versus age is 64.5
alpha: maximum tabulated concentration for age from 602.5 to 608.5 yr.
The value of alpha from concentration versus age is 66.58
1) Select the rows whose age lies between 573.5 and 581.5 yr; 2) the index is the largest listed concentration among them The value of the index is 81.55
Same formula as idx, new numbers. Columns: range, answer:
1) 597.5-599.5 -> 50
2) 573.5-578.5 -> 74.3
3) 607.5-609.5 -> 63.6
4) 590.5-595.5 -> 44.3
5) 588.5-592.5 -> 42.8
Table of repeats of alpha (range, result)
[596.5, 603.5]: 66.07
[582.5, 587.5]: 56.58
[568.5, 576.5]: 92.92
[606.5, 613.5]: 65.82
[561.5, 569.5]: 116.9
